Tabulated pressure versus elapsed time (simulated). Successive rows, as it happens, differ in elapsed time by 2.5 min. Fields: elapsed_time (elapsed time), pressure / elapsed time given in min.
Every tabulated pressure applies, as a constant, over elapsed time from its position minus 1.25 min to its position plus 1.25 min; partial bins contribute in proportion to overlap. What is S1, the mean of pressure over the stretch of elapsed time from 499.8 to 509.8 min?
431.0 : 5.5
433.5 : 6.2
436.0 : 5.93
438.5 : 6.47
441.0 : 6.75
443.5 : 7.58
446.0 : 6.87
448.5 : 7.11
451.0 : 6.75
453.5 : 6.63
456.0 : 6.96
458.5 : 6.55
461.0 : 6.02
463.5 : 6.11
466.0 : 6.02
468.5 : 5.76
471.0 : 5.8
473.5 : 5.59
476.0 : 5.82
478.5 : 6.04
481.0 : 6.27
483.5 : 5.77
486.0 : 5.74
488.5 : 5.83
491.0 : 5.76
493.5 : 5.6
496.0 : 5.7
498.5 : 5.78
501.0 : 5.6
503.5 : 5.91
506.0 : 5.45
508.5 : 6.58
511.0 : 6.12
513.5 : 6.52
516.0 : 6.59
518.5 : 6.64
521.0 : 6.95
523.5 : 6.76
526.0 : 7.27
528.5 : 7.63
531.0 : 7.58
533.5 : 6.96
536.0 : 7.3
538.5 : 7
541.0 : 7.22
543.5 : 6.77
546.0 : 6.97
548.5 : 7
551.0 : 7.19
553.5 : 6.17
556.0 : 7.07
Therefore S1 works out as 5.89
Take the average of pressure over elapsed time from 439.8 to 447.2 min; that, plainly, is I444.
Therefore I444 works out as 7.07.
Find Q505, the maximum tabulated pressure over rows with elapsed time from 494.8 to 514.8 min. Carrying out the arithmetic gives 6.58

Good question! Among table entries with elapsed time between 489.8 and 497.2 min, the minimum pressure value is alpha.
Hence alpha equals 5.6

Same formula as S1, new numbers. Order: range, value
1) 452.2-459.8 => 6.71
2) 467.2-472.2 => 5.78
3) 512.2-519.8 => 6.58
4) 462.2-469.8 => 5.96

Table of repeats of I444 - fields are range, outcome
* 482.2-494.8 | 5.74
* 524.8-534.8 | 7.36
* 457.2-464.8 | 6.23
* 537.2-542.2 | 7.11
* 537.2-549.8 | 6.99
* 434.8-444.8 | 6.69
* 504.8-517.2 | 6.25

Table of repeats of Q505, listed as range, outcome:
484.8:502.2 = 5.83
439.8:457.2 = 7.58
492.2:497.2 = 5.7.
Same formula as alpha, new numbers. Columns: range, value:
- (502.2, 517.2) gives 5.45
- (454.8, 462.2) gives 6.02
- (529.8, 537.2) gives 6.96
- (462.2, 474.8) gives 5.59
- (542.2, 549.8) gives 6.77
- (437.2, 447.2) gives 6.47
